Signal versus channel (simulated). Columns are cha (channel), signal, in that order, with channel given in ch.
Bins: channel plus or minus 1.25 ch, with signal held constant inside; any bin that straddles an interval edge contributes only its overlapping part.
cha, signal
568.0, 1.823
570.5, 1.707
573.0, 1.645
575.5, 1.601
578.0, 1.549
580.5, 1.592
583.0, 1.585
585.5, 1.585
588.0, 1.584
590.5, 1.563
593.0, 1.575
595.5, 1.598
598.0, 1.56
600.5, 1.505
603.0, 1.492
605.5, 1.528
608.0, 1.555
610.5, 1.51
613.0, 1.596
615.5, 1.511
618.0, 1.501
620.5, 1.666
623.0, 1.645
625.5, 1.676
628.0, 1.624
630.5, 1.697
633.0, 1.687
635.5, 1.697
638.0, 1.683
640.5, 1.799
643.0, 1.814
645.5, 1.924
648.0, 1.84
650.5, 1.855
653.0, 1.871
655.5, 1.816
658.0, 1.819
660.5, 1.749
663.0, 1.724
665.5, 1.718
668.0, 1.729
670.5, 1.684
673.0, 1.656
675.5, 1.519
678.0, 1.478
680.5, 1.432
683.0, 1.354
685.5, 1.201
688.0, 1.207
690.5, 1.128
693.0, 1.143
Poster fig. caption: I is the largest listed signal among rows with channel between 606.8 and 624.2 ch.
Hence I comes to 1.666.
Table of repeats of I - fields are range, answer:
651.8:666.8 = 1.871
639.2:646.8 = 1.924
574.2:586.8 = 1.601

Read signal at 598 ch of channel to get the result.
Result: 1.56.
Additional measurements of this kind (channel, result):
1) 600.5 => 1.505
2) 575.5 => 1.601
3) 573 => 1.645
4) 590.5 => 1.563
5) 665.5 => 1.718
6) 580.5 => 1.592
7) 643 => 1.814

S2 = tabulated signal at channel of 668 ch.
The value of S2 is 1.729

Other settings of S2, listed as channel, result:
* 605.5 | 1.528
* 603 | 1.492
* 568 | 1.823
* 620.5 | 1.666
